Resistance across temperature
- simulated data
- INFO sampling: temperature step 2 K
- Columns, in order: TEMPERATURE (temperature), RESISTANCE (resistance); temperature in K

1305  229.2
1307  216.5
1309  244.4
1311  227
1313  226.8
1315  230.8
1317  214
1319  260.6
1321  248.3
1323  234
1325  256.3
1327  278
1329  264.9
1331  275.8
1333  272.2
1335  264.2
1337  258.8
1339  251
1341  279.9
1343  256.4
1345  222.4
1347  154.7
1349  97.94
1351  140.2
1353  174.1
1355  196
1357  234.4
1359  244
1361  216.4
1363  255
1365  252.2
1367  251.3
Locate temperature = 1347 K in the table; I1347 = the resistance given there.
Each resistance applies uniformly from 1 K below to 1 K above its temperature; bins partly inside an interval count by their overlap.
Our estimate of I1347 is 154.7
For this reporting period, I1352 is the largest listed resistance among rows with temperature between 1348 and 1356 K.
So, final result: 196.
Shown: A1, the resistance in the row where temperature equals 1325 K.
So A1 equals 256.3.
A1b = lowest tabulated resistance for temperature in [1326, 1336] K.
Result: 264.2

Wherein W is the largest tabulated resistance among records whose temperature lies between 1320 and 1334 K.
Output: 278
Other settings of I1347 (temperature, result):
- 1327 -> 278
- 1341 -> 279.9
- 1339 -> 251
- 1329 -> 264.9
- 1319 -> 260.6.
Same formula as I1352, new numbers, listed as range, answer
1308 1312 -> 244.4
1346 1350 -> 154.7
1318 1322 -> 260.6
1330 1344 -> 279.9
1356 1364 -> 255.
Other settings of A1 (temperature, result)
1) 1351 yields 140.2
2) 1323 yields 234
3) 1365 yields 252.2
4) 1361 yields 216.4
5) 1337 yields 258.8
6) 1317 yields 214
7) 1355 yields 196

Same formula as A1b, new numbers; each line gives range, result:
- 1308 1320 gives 214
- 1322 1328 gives 234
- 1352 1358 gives 174.1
